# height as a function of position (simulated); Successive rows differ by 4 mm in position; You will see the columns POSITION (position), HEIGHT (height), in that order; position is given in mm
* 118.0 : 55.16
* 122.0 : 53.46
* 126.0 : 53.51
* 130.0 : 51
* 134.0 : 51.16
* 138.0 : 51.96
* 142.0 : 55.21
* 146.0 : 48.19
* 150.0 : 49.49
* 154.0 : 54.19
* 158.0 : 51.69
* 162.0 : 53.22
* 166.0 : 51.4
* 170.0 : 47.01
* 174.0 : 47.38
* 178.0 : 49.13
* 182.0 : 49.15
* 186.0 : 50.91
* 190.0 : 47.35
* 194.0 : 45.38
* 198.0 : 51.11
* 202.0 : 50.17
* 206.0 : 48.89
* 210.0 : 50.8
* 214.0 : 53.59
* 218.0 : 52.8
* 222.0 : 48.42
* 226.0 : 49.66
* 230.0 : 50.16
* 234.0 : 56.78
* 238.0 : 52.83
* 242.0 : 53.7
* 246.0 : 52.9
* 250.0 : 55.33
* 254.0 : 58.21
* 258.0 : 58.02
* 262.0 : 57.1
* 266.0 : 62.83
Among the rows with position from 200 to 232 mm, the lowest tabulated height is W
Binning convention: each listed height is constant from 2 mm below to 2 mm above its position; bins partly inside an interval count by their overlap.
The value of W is 48.42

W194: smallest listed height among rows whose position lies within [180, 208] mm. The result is 45.38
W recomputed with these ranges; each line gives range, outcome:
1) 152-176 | 47.01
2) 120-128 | 53.46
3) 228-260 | 50.16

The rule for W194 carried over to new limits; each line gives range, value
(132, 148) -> 48.19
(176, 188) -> 49.13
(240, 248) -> 52.9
